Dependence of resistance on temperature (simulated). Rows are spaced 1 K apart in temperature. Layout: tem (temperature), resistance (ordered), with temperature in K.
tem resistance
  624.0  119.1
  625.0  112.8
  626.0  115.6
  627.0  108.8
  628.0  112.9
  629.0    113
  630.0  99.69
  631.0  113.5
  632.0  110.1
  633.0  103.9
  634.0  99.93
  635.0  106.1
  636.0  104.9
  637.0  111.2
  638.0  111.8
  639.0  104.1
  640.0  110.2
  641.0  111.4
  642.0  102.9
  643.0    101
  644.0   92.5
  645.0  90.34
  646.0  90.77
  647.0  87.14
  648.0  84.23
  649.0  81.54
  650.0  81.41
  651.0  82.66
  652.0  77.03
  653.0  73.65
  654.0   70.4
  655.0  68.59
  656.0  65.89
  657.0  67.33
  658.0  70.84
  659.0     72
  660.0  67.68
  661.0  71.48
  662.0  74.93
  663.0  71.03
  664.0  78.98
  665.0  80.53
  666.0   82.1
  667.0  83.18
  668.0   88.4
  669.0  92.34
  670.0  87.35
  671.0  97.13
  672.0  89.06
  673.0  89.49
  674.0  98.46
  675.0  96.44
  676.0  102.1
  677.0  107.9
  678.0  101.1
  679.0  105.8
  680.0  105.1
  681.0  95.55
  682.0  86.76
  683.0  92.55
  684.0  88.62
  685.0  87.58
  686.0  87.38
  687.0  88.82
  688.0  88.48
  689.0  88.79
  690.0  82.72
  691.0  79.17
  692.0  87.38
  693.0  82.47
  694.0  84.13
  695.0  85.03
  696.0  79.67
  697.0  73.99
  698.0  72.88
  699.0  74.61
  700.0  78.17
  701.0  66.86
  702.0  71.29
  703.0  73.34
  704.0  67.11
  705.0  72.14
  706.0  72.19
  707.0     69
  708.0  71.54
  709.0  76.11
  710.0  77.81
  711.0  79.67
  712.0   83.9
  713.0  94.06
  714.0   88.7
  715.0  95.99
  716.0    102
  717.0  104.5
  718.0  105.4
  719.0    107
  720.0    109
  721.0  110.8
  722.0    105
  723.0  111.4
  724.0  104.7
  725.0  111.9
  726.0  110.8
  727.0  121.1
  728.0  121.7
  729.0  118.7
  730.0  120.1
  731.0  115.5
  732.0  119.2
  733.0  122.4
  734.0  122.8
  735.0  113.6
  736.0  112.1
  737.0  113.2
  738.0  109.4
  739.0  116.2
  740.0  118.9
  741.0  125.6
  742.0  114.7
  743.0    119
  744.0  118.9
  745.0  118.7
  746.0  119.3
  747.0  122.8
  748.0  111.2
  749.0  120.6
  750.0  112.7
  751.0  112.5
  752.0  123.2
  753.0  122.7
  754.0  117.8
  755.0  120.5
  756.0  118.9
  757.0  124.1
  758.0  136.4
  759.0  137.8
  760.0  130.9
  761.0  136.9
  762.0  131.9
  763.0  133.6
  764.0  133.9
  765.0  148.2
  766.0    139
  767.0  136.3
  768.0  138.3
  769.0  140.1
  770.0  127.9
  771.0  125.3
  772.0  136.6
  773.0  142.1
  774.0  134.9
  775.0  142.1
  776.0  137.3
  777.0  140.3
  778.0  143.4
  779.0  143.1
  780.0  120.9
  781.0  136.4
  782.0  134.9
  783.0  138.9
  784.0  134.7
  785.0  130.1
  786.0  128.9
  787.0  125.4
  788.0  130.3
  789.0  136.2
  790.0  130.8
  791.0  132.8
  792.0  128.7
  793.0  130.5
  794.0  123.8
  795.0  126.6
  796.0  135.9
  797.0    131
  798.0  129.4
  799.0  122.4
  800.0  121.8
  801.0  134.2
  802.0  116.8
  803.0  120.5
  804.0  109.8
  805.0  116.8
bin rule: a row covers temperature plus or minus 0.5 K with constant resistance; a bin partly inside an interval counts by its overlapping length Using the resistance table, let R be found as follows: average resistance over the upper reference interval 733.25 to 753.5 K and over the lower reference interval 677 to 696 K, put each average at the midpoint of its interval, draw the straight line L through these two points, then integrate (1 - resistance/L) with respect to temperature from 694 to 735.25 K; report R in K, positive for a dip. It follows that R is 3.9 K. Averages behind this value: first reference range 90.1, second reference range 117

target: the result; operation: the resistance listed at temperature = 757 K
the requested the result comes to 124.1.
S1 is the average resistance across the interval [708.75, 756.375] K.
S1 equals 111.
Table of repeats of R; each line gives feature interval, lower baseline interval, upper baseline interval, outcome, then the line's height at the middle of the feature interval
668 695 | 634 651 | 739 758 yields 3.5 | 106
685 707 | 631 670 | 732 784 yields 5.4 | 105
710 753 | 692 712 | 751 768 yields -3.3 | 104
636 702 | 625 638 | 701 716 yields 4.9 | 93.9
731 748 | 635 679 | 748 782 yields 0.5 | 121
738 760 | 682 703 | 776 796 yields -1.6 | 113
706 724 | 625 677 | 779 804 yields 2.6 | 109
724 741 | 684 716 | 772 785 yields -2.1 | 104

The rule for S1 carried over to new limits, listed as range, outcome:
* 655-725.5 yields 86.5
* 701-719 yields 82.9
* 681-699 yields 84.5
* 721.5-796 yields 126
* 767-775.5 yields 136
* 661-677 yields 87.6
